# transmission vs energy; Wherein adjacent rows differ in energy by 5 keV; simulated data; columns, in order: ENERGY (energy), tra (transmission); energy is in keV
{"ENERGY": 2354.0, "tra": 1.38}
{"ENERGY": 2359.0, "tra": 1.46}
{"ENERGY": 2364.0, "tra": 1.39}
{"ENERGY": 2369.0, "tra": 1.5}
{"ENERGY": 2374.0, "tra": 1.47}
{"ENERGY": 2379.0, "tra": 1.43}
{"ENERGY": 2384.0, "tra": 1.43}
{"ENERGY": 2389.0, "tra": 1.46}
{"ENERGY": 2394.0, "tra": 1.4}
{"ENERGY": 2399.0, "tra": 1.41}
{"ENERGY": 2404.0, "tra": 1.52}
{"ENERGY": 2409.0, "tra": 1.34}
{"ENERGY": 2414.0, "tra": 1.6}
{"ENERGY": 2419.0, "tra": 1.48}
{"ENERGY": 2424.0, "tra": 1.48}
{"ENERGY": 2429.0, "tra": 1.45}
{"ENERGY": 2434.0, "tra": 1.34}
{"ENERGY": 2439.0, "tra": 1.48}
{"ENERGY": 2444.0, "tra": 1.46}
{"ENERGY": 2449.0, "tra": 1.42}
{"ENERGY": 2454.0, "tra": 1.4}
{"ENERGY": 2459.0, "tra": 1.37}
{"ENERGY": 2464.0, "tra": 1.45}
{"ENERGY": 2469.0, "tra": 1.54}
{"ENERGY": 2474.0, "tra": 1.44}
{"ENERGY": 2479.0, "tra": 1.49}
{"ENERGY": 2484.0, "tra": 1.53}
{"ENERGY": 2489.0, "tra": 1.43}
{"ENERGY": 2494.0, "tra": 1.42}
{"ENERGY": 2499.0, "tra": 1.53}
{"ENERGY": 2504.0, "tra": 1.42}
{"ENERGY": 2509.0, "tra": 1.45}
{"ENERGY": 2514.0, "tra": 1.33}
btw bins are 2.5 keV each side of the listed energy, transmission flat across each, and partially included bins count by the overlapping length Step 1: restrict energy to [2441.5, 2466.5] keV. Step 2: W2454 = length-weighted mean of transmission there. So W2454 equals 1.42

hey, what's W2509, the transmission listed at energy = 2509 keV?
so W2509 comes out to 1.45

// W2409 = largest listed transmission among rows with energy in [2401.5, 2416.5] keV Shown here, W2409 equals 1.6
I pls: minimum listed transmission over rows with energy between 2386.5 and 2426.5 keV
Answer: 1.34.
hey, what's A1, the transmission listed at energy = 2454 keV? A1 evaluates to 1.4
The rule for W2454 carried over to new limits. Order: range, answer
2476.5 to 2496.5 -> 1.47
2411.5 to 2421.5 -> 1.54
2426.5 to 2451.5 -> 1.43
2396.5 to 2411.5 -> 1.42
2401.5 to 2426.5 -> 1.48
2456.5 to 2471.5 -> 1.45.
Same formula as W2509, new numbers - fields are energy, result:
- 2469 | 1.54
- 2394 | 1.4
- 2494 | 1.42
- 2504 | 1.42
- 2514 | 1.33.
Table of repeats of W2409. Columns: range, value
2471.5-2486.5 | 1.53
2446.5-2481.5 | 1.54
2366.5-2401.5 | 1.5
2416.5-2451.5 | 1.48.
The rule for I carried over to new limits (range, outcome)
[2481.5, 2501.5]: 1.42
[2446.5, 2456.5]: 1.4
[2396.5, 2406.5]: 1.41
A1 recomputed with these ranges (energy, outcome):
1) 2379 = 1.43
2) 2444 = 1.46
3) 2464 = 1.45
